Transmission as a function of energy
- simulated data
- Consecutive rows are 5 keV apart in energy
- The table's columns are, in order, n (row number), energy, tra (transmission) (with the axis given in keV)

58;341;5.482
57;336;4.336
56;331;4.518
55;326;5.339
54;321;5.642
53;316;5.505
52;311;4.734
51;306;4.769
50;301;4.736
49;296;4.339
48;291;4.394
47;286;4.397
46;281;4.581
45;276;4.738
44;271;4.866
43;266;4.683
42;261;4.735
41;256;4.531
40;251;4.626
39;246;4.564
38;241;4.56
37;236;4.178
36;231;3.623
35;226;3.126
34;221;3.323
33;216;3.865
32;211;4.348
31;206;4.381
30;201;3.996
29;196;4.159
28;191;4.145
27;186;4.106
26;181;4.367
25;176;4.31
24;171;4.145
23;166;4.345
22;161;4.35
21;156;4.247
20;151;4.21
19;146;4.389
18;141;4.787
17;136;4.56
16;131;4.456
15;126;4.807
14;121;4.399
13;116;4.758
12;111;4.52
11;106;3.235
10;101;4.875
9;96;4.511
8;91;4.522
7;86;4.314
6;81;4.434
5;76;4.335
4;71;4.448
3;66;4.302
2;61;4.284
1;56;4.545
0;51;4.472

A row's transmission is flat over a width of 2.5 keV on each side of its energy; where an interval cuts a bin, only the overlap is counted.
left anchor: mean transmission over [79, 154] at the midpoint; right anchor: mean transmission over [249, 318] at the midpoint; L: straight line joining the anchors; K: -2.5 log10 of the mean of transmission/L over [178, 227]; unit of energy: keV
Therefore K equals 0.14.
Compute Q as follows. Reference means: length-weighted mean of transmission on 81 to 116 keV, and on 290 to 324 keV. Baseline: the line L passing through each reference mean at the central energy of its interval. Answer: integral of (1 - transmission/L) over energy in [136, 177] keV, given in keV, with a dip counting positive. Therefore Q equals 1.4 keV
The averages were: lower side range 4.37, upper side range 4.9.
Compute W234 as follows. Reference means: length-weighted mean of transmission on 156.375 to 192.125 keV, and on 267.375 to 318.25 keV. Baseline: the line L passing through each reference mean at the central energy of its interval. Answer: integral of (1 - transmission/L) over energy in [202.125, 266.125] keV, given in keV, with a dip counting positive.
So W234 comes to 4.44 keV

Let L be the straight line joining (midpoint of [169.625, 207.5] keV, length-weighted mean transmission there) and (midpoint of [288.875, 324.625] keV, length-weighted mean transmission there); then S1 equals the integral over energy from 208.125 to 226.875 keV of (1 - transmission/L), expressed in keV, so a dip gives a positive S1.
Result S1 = 2.7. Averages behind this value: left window 4.2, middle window 3.73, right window 4.89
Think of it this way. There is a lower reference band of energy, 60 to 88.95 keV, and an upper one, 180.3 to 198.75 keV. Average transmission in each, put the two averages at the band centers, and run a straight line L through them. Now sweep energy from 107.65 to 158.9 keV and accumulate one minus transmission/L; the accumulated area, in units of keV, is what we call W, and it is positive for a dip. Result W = -2.7 keV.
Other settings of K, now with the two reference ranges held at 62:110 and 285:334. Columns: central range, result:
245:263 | 0.02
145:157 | 0.05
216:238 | 0.28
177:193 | 0.08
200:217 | 0.11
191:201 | 0.12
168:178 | 0.08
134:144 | -0.05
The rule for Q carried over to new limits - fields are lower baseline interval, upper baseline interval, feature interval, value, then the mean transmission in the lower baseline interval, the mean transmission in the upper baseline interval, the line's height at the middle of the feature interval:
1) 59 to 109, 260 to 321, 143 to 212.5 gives 4.06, 4.33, 4.74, 4.52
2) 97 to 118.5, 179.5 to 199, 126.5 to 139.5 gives -0.82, 4.36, 4.18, 4.3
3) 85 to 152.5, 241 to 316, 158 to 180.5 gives 1.12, 4.46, 4.65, 4.52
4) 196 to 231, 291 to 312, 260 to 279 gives -1.85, 3.85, 4.61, 4.33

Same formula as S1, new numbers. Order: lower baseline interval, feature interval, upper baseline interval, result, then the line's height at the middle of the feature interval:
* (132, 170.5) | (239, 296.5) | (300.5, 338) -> 2.4 keV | 4.79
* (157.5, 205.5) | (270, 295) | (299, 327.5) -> 1.8 keV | 4.91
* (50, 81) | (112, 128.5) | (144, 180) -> -1.2 keV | 4.33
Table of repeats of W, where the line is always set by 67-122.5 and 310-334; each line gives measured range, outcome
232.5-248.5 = 1.6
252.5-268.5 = 1.0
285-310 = 2.6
